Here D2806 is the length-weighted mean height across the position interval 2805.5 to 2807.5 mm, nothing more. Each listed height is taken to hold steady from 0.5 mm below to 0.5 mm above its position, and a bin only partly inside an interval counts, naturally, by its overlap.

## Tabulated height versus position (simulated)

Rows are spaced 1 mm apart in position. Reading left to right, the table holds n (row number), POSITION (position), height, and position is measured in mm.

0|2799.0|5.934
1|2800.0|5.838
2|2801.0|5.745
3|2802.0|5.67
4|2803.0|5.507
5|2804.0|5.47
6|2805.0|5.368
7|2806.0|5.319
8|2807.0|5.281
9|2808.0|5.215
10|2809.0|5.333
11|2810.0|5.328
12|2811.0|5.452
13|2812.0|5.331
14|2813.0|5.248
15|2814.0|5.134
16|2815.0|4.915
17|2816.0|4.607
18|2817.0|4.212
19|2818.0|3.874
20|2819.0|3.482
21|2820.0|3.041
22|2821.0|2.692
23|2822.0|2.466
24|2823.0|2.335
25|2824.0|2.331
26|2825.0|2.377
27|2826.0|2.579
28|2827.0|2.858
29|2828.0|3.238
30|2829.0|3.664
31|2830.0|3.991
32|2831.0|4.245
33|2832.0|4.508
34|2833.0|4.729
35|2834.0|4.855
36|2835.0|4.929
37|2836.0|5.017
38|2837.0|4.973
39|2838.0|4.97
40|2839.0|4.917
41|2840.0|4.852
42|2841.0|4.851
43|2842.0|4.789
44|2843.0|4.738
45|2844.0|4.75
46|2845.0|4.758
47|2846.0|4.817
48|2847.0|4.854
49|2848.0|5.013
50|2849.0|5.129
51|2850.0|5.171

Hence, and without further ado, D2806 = 5.3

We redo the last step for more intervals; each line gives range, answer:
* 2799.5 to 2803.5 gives 5.69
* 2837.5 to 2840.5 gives 4.91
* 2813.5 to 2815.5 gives 5.02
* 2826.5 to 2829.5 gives 3.25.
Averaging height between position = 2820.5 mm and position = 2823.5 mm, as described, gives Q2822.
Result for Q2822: 2.5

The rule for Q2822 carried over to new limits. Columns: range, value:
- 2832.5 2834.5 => 4.79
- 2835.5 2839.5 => 4.97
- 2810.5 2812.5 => 5.39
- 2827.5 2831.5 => 3.78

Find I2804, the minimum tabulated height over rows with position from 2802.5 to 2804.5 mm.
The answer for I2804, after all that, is 5.47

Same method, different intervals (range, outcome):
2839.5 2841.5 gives 4.851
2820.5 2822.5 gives 2.466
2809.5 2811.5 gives 5.328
